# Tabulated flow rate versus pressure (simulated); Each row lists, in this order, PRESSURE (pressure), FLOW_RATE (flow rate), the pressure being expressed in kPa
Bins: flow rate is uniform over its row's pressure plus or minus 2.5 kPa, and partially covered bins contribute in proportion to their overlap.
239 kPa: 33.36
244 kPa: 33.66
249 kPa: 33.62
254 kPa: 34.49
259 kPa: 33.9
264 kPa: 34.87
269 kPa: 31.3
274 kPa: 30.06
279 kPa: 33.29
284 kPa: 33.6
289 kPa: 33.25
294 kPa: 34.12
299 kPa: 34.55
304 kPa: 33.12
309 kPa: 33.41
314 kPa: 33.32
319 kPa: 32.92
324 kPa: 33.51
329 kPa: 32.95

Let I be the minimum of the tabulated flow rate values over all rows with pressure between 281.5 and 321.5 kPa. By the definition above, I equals 32.92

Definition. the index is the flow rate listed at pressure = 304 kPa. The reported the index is 33.12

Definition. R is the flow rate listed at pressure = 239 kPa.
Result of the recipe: 33.36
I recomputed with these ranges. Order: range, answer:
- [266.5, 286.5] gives 30.06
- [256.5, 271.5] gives 31.3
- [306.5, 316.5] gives 33.32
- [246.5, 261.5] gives 33.62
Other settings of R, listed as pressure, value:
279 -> 33.29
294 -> 34.12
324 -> 33.51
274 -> 30.06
